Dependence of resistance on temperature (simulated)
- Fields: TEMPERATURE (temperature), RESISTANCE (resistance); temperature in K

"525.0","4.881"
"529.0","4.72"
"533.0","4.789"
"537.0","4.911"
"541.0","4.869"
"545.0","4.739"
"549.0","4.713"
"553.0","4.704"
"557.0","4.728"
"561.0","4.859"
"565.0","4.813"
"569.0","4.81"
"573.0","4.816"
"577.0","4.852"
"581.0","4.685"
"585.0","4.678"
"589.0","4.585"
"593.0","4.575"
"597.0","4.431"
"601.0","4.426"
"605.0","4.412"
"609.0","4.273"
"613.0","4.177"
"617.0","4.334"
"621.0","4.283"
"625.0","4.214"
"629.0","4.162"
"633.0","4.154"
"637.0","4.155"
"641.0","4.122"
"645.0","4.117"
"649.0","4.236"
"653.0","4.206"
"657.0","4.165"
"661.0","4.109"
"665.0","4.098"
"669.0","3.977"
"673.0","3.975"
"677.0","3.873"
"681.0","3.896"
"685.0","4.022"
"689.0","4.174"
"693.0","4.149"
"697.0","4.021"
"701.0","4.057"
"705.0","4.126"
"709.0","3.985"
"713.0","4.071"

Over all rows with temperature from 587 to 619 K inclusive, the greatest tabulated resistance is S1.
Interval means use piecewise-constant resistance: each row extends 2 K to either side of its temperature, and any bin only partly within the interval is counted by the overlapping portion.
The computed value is 4.585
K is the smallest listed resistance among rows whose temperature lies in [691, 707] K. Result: 4.021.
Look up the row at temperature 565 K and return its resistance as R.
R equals 4.813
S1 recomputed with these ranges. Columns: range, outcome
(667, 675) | 3.977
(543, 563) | 4.859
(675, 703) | 4.174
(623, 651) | 4.236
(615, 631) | 4.334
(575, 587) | 4.852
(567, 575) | 4.816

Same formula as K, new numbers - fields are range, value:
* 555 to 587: 4.678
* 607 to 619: 4.177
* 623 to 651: 4.117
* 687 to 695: 4.149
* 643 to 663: 4.109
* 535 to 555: 4.704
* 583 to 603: 4.426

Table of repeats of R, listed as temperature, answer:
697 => 4.021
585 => 4.678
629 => 4.162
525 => 4.881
